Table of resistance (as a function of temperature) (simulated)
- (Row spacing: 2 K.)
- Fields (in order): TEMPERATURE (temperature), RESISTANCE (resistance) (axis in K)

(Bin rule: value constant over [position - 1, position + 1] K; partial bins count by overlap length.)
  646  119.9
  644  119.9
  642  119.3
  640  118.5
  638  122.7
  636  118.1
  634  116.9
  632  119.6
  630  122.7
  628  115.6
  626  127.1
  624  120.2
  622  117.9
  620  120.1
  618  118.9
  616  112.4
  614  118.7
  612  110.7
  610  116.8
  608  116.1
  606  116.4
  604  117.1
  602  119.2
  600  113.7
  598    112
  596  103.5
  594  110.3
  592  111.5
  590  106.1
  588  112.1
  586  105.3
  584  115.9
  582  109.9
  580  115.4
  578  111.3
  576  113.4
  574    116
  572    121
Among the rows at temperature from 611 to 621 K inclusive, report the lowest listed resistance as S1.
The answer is 110.7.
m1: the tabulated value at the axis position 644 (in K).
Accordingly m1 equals 119.9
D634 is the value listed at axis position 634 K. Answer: 116.9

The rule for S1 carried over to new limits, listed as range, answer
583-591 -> 105.3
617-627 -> 117.9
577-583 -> 109.9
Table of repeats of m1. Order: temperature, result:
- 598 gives 112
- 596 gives 103.5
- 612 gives 110.7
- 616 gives 112.4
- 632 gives 119.6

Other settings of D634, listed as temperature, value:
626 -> 127.1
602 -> 119.2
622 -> 117.9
